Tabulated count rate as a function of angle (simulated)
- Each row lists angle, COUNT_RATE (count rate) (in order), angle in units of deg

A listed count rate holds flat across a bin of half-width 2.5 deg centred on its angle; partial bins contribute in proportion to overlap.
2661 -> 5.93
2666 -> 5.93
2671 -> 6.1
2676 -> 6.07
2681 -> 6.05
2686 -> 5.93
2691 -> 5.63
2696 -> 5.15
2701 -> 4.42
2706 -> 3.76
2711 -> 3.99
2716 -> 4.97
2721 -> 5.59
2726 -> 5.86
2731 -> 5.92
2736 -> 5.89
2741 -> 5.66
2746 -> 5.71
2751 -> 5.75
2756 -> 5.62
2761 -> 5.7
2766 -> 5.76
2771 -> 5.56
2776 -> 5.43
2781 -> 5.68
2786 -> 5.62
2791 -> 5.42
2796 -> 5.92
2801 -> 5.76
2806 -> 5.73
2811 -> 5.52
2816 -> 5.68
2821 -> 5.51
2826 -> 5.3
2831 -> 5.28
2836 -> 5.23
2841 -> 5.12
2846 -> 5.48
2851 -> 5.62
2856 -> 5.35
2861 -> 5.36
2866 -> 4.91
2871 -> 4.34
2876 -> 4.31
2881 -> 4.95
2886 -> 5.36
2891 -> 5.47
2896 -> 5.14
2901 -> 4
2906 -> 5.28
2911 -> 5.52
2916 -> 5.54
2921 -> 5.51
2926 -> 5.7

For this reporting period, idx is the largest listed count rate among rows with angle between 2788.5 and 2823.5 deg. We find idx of 5.92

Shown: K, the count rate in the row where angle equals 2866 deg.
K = 4.91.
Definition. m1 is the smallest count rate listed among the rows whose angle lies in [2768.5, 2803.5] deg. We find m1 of 5.42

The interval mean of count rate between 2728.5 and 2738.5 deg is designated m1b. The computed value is 5.9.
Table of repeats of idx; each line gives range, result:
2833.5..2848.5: 5.48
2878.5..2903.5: 5.47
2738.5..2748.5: 5.71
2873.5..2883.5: 4.95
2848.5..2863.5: 5.62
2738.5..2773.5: 5.76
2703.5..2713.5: 3.99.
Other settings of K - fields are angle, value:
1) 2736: 5.89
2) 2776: 5.43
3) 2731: 5.92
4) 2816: 5.68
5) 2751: 5.75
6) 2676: 6.07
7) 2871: 4.34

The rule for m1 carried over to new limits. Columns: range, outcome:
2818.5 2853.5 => 5.12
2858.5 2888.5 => 4.31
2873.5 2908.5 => 4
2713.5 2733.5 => 4.97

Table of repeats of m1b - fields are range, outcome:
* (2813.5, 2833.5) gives 5.44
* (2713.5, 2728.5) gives 5.47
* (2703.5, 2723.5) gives 4.58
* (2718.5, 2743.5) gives 5.78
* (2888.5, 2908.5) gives 4.97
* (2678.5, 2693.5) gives 5.87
